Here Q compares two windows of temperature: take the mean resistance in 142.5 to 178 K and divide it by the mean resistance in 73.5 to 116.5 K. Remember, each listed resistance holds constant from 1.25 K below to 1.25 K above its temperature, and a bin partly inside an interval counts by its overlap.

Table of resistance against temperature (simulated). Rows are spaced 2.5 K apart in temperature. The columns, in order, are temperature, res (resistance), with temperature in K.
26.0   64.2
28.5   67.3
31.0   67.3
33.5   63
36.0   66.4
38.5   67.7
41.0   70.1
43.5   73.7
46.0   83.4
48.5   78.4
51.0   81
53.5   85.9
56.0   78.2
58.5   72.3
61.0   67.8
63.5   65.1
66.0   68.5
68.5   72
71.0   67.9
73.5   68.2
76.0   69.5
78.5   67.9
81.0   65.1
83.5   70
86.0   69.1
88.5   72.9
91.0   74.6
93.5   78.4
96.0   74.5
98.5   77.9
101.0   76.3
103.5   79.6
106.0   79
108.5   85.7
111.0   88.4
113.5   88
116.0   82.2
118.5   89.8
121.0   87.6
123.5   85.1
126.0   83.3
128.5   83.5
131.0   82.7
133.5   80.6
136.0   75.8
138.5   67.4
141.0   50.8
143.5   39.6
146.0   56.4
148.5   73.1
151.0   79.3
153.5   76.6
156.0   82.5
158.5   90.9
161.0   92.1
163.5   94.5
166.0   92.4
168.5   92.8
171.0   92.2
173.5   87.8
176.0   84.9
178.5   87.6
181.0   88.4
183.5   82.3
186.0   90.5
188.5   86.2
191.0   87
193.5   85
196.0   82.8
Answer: 1.07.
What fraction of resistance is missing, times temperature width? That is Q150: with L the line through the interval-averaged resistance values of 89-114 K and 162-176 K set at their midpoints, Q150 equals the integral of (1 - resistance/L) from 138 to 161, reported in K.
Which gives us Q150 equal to 4.79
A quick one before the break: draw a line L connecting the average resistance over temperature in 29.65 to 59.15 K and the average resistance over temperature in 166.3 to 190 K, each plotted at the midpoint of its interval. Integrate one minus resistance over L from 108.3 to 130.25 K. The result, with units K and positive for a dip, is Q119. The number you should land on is -1.1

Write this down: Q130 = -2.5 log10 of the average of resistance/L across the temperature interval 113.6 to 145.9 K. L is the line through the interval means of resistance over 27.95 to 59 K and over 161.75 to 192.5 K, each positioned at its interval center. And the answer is 0.11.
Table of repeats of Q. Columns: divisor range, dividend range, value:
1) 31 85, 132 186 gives 1.12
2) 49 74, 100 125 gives 1.15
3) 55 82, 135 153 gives 0.92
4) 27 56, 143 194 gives 1.14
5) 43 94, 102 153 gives 1.06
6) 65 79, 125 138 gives 1.16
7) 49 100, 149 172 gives 1.21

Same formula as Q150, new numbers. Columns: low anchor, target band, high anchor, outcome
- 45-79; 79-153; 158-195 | 4.44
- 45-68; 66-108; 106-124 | 4.31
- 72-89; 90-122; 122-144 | -4.80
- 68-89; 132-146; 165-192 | 3.11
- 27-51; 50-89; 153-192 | 1.98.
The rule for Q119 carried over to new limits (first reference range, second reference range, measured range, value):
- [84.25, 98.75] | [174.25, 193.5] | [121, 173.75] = 1.75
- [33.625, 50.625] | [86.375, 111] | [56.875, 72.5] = 1.21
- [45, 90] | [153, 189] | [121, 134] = -0.32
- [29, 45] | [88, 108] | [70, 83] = 1.08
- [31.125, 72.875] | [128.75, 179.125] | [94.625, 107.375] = -0.34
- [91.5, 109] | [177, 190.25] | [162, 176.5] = -0.96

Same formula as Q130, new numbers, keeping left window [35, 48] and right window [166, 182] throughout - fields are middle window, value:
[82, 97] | 0.08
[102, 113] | -0.03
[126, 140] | 0.08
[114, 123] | -0.05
